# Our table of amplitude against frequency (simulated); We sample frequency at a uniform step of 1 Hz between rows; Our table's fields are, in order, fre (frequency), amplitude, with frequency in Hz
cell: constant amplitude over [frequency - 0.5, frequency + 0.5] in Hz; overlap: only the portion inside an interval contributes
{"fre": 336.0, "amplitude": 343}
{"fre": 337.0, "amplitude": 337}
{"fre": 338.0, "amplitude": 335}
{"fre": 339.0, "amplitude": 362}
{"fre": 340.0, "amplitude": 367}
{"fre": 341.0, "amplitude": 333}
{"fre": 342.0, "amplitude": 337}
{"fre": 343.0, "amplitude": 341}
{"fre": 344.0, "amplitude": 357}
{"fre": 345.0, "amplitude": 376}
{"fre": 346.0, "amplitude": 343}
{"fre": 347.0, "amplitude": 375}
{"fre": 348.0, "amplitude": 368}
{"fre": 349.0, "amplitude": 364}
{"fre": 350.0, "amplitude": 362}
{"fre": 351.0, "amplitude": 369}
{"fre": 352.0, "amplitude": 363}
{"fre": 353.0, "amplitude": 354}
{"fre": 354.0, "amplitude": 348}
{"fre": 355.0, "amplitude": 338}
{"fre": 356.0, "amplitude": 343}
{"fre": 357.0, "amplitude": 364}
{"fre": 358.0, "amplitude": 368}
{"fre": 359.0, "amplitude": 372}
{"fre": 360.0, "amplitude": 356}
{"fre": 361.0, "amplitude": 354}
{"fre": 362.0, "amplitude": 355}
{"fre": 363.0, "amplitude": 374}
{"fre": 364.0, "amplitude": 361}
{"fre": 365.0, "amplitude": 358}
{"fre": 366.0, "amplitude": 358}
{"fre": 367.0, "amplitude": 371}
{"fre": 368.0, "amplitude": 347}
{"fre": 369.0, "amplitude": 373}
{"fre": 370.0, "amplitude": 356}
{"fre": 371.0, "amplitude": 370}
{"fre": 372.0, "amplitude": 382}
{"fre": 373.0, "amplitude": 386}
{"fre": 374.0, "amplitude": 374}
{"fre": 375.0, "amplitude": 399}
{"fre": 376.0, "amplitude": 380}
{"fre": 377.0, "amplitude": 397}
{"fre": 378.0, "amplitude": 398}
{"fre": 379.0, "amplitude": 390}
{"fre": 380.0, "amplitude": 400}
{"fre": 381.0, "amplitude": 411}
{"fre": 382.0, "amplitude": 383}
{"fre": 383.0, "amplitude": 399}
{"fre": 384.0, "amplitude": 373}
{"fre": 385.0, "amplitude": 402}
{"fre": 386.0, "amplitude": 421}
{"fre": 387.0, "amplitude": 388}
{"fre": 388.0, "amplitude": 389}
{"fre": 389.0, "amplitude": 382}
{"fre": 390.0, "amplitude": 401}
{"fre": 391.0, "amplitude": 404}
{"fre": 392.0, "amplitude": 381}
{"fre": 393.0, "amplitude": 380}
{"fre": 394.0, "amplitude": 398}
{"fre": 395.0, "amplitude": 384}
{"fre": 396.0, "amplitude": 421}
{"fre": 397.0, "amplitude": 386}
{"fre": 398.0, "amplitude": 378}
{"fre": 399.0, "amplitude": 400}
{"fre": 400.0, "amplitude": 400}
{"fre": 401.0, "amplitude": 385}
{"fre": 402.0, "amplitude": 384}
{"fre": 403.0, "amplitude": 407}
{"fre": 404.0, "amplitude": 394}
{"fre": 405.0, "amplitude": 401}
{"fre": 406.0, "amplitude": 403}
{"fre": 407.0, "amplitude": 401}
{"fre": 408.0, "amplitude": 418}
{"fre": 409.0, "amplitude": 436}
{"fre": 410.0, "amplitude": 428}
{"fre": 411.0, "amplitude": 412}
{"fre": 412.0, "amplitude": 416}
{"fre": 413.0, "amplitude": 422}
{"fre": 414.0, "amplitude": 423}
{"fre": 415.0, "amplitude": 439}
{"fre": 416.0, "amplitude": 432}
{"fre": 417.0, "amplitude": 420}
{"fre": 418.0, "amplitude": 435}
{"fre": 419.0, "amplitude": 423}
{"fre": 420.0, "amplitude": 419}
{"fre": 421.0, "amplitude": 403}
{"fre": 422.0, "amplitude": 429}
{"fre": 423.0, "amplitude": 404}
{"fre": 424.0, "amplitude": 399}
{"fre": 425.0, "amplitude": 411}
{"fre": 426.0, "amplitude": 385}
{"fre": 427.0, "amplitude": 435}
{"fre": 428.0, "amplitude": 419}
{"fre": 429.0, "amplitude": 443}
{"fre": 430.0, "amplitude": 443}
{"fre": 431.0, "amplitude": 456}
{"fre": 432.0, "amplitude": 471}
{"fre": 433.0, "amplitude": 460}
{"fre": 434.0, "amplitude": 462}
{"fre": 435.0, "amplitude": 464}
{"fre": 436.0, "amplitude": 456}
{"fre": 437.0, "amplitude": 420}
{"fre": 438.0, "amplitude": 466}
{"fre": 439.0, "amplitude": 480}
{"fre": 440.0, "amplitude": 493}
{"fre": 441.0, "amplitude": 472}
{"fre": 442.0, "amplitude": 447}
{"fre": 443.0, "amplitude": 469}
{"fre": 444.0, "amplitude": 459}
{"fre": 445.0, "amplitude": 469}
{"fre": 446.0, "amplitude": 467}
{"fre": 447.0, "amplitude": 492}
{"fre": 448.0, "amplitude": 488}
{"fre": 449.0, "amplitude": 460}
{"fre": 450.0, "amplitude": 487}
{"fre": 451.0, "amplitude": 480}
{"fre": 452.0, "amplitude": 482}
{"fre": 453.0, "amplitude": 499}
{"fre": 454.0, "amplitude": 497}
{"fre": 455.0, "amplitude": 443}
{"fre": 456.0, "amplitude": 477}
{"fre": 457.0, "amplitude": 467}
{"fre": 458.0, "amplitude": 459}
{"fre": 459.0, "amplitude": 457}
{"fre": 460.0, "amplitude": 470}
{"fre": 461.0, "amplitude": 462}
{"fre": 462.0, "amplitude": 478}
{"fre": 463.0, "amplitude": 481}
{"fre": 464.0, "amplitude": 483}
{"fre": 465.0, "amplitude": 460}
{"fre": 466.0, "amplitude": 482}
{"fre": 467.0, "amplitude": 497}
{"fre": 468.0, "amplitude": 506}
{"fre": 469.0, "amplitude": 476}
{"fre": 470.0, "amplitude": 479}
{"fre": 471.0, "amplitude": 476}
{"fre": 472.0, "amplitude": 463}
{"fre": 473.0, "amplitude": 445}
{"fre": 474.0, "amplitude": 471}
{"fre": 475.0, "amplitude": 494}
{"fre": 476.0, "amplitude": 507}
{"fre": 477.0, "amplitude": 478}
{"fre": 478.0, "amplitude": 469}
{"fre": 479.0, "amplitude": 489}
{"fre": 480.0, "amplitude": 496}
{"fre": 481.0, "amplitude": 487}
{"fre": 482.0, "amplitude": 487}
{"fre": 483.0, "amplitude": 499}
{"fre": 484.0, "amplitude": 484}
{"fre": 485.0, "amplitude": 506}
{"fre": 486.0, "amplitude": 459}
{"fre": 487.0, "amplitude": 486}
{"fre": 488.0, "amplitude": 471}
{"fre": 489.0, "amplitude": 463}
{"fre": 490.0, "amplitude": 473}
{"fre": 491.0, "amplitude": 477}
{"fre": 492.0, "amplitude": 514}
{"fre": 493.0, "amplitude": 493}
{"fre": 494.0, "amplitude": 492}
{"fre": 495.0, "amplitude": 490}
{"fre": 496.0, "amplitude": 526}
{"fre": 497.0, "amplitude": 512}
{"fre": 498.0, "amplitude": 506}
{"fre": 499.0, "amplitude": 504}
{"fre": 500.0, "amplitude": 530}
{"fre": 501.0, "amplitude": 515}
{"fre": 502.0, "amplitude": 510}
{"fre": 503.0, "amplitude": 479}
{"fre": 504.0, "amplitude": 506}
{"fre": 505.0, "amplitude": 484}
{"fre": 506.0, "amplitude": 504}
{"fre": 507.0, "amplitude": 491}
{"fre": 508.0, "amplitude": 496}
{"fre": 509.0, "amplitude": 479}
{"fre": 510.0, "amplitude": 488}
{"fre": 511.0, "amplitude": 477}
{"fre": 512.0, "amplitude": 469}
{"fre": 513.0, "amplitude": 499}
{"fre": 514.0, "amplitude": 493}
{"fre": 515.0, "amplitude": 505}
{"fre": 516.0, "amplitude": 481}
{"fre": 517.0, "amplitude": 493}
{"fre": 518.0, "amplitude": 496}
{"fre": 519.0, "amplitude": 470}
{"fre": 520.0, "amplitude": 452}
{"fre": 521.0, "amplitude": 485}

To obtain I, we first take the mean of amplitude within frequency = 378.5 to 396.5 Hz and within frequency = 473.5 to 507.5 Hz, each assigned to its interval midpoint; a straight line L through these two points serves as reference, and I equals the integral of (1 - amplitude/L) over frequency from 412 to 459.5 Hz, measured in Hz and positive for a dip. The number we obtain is -1.0 Hz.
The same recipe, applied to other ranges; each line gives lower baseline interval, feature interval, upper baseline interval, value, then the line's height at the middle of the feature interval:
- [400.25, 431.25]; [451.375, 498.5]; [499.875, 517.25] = -1.7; 466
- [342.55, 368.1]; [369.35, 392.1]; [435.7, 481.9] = -0.1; 388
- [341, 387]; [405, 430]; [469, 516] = 0.0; 420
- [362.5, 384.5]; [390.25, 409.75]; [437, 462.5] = 0.6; 411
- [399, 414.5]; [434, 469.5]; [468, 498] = -1.5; 454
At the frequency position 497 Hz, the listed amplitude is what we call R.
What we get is 512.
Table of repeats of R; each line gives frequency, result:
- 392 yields 381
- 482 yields 487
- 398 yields 378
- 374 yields 374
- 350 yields 362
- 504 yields 506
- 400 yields 400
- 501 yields 515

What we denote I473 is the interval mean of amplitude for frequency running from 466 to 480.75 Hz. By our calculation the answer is 482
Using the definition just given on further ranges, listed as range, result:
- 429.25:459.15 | 468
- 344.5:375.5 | 364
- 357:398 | 382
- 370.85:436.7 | 409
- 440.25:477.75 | 475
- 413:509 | 470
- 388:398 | 392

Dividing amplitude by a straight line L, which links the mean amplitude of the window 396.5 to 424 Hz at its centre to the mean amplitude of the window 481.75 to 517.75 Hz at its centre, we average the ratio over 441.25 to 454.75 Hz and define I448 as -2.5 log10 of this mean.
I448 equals -0.072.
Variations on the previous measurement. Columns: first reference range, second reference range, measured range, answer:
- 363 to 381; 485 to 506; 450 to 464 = -0.04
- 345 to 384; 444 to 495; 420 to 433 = 0.02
